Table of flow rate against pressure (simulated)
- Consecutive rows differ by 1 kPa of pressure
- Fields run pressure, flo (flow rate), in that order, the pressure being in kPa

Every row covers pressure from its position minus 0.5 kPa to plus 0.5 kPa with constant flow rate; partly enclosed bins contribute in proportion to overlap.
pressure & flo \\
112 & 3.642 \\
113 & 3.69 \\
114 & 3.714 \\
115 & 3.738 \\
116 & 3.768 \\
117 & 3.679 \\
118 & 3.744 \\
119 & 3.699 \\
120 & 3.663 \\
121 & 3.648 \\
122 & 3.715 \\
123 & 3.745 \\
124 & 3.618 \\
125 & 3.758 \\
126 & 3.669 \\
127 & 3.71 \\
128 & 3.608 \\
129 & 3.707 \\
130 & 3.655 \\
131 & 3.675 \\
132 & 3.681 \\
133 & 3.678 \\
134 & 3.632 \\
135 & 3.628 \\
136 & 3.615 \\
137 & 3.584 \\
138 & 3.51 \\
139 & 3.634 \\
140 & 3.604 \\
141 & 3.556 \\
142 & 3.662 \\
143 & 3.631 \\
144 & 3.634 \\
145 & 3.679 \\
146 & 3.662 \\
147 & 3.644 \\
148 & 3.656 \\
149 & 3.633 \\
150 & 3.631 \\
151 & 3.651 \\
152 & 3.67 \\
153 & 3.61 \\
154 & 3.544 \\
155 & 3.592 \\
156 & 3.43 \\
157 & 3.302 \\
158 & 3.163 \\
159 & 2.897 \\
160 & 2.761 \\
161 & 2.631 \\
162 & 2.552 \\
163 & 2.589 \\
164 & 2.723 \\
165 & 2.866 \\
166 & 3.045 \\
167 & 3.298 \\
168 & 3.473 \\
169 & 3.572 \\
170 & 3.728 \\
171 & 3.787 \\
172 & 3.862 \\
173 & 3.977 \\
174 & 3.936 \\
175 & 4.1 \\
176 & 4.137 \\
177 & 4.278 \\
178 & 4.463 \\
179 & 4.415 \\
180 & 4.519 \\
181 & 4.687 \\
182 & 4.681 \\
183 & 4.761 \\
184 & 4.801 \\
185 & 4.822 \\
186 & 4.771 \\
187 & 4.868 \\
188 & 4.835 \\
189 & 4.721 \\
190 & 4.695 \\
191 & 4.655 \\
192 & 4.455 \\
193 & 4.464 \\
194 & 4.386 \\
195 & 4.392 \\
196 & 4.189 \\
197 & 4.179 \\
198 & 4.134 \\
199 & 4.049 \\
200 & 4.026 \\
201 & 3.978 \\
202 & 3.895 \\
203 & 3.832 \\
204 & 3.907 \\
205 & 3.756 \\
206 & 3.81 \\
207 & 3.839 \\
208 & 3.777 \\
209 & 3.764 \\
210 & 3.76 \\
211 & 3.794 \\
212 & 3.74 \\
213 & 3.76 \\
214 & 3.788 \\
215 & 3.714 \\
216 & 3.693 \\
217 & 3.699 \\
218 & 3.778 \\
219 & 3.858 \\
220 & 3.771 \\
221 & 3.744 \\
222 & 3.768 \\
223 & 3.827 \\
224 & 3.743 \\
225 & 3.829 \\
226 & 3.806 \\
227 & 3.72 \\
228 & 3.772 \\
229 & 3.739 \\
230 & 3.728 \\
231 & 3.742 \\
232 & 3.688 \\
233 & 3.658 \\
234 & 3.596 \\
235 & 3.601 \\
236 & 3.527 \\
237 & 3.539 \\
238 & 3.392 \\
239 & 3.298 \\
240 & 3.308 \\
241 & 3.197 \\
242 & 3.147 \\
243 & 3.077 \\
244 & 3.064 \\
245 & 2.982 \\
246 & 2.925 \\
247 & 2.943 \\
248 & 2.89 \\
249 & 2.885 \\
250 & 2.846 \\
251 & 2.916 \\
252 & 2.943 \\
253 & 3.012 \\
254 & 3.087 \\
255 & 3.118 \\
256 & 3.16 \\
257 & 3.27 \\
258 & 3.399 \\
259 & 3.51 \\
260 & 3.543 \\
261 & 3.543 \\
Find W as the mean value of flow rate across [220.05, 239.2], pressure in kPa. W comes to 3.68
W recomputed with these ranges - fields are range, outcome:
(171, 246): 3.95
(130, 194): 3.8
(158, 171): 3.05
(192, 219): 3.94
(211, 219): 3.75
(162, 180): 3.65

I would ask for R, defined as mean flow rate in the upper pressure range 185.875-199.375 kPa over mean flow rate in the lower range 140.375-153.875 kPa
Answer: 1.23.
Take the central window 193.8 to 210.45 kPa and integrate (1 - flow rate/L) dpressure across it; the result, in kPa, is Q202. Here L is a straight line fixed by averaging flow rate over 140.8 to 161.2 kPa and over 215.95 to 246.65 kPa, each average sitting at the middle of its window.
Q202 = -2.1 kPa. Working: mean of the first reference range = 3.47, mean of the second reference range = 3.55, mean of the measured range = 3.97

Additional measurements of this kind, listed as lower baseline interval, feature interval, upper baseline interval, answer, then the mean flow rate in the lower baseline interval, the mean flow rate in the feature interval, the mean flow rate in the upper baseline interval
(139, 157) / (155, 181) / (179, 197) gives 3.8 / 3.61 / 3.52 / 4.61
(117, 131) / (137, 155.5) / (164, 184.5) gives 1.0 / 3.69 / 3.62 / 3.99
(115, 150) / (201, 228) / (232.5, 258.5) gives -3.9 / 3.66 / 3.79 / 3.18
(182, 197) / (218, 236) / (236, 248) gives -0.8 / 4.62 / 3.74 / 3.17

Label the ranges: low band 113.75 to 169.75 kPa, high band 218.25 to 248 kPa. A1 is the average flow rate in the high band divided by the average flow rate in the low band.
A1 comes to 1.00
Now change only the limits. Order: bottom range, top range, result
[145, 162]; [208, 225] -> 1.11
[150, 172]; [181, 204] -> 1.36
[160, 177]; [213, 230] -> 1.11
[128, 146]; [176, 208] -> 1.20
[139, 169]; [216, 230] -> 1.13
